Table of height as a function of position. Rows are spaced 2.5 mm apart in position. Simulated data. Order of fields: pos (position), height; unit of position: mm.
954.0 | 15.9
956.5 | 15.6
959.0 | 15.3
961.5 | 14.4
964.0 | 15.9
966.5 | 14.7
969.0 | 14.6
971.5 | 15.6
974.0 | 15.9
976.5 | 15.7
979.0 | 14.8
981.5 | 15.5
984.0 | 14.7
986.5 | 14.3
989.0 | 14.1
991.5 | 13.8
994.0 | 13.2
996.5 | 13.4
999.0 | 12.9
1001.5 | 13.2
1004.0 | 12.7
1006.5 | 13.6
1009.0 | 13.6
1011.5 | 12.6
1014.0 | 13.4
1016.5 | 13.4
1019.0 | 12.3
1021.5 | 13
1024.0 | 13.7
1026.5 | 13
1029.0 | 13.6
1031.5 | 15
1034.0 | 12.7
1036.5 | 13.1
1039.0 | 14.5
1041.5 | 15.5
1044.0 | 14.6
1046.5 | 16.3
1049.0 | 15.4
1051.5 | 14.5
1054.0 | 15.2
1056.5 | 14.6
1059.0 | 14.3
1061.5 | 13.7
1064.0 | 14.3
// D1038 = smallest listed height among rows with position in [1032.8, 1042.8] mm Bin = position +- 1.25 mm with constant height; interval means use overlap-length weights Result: 12.7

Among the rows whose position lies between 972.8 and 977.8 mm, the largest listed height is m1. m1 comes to 15.9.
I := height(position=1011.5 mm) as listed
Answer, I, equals 12.6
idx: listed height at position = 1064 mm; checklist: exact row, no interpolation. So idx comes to 14.3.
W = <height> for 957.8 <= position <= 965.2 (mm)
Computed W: 15.2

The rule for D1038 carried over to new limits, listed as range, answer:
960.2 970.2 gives 14.4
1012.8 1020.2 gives 12.3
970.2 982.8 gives 14.8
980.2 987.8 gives 14.3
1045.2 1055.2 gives 14.5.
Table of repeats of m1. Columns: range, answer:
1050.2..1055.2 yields 15.2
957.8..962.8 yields 15.3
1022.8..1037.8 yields 15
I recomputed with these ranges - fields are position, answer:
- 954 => 15.9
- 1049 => 15.4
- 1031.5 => 15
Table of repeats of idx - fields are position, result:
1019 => 12.3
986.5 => 14.3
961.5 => 14.4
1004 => 12.7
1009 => 13.6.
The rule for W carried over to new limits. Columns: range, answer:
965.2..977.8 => 15.3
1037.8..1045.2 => 14.9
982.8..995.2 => 14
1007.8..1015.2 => 13.2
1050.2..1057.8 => 14.8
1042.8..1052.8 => 15.2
